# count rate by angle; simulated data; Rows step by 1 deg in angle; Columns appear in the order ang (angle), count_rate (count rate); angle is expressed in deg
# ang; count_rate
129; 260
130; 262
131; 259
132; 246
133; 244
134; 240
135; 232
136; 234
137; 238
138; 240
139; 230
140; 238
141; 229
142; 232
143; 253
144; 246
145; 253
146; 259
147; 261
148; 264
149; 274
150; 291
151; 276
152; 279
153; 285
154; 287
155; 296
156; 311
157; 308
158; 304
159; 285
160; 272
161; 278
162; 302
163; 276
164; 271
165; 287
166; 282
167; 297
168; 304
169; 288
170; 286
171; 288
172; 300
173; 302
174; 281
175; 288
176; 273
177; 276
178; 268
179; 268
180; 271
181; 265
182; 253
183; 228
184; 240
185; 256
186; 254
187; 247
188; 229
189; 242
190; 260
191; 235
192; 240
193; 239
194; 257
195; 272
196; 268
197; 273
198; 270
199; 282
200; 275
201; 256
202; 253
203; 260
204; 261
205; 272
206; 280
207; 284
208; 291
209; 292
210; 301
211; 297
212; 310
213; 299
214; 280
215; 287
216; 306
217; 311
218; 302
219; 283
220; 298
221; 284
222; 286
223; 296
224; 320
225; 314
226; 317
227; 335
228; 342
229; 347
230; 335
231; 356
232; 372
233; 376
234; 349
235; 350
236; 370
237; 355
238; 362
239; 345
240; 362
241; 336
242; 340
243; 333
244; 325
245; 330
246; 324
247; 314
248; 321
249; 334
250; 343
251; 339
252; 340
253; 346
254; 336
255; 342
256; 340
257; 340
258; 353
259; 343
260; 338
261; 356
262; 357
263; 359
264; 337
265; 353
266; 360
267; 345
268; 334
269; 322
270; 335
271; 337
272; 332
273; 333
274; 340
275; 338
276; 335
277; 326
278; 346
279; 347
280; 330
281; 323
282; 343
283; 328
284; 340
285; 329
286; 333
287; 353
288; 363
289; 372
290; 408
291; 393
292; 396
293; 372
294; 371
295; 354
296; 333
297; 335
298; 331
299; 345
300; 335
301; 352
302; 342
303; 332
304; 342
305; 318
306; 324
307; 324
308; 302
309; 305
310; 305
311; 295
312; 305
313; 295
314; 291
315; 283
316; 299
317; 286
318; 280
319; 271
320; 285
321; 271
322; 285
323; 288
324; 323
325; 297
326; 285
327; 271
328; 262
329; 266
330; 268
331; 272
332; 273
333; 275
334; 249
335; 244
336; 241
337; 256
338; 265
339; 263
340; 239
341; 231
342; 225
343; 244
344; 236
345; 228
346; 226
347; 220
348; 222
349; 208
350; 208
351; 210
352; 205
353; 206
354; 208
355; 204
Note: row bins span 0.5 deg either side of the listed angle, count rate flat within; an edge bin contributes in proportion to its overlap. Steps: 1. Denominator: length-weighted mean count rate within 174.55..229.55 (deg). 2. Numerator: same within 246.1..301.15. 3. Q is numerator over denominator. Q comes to 1.24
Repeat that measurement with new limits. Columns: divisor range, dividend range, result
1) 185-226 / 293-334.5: 1.10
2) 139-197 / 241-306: 1.27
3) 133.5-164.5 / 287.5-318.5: 1.25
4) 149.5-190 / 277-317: 1.21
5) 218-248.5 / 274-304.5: 1.05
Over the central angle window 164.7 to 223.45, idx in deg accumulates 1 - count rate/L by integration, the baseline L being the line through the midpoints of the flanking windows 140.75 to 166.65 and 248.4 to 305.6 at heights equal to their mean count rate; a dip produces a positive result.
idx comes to 4.6 deg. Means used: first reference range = 276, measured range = 275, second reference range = 345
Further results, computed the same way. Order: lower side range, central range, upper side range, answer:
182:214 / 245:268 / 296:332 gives -4.7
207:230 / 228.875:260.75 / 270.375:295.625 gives -2.1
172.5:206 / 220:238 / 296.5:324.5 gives -3.8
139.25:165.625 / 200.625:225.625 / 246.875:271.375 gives 1.8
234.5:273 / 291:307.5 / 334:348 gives -3.3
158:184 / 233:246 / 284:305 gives -1.1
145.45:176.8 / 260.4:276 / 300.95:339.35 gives -3.0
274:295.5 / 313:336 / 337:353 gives -0.6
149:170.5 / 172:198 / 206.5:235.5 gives 3.4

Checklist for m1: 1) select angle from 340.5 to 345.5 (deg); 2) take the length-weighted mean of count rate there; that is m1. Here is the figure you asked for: 233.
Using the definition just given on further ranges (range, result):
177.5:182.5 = 265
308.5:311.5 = 302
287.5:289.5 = 368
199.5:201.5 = 266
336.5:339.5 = 261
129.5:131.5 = 260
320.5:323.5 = 281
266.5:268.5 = 340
